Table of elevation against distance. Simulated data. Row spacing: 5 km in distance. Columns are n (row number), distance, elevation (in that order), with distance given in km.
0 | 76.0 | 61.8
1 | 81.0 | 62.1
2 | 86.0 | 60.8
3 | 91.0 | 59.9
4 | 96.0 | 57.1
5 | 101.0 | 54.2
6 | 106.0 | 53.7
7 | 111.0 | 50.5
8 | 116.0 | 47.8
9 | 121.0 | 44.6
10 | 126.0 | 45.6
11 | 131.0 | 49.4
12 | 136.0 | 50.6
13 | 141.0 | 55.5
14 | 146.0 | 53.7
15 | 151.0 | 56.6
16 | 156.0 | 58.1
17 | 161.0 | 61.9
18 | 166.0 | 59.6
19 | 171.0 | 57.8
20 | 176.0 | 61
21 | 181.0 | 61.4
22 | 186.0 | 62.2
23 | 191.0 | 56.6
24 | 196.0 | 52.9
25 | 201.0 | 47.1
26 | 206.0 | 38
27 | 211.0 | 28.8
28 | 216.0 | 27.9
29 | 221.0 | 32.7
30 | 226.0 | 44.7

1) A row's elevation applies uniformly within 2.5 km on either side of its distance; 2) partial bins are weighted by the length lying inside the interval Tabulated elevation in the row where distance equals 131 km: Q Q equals 49.4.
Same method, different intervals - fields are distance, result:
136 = 50.6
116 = 47.8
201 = 47.1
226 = 44.7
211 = 28.8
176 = 61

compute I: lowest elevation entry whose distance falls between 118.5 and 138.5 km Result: 44.6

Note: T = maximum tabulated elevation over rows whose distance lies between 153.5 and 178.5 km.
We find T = 61.9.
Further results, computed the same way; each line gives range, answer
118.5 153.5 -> 56.6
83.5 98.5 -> 60.8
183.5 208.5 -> 62.2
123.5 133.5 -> 49.4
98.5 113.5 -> 54.2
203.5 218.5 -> 38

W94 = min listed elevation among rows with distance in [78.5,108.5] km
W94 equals 53.7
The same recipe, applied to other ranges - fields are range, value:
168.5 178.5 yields 57.8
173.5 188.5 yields 61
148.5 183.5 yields 56.6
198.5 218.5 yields 27.9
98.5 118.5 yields 47.8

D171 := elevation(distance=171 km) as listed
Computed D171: 57.8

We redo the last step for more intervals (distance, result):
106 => 53.7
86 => 60.8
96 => 57.1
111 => 50.5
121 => 44.6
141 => 55.5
